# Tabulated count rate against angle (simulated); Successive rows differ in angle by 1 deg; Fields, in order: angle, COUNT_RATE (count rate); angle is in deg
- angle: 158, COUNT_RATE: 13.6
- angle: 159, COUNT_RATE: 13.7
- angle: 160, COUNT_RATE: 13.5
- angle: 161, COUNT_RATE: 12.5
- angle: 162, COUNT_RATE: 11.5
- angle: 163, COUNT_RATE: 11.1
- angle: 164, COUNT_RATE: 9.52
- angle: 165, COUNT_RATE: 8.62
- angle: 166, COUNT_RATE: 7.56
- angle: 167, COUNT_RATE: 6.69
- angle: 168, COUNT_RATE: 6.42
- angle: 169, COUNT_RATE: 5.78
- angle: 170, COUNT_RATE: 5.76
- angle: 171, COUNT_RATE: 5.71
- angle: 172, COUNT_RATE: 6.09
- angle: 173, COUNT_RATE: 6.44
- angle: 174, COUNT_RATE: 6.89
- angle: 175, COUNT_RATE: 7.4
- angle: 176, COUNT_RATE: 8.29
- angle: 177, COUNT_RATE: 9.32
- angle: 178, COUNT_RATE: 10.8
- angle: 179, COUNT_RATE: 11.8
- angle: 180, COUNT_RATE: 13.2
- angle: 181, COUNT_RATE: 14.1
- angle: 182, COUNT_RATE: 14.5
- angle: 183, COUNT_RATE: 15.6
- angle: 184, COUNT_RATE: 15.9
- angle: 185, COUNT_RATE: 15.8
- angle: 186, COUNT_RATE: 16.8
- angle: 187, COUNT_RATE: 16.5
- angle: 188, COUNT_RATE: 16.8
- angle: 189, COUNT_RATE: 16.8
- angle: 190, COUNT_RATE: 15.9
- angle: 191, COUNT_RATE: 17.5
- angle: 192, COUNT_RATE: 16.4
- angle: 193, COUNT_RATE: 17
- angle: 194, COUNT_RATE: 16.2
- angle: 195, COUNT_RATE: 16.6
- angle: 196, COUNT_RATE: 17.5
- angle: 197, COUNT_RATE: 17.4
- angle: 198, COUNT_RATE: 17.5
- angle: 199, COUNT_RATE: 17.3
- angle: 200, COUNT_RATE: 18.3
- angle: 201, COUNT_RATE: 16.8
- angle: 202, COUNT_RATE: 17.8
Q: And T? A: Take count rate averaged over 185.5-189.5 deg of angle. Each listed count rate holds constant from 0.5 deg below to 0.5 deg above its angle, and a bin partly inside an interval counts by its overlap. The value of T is 16.7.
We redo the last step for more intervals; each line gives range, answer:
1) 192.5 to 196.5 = 16.8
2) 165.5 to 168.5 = 6.89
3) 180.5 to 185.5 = 15.2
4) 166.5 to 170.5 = 6.16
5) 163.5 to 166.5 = 8.57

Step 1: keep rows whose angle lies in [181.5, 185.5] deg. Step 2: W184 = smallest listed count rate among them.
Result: 14.5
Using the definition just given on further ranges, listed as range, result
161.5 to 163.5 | 11.1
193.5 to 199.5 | 16.2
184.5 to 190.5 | 15.8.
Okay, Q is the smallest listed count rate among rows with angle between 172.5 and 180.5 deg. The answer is 6.44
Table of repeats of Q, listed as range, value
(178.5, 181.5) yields 11.8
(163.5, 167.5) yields 6.69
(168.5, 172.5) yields 5.71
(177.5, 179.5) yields 10.8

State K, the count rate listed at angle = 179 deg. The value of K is 11.8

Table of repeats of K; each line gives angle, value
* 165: 8.62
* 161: 12.5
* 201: 16.8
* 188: 16.8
